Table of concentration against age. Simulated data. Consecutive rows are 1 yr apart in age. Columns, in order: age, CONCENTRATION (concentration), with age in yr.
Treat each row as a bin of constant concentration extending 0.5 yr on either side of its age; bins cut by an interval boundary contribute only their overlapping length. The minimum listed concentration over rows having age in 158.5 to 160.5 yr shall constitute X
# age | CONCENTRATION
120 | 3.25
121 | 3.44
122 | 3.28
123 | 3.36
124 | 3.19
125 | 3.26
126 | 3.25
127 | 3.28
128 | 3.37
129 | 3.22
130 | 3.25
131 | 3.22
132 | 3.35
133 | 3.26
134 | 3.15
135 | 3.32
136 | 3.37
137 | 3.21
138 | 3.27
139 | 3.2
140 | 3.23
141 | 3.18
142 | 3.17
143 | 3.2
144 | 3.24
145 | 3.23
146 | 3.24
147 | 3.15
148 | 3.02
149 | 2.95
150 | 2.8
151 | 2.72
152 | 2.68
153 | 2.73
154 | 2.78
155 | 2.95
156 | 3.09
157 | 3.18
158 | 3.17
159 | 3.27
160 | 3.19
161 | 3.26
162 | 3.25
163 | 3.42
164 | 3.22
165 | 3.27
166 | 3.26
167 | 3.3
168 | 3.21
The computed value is 3.19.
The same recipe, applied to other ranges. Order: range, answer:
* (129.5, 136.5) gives 3.15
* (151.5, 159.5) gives 2.68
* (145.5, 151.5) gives 2.72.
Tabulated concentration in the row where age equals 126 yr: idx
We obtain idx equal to 3.25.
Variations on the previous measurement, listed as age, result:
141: 3.18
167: 3.3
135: 3.32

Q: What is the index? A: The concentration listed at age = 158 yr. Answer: 3.17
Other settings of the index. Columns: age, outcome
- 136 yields 3.37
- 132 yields 3.35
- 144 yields 3.24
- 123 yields 3.36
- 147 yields 3.15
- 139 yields 3.2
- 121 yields 3.44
